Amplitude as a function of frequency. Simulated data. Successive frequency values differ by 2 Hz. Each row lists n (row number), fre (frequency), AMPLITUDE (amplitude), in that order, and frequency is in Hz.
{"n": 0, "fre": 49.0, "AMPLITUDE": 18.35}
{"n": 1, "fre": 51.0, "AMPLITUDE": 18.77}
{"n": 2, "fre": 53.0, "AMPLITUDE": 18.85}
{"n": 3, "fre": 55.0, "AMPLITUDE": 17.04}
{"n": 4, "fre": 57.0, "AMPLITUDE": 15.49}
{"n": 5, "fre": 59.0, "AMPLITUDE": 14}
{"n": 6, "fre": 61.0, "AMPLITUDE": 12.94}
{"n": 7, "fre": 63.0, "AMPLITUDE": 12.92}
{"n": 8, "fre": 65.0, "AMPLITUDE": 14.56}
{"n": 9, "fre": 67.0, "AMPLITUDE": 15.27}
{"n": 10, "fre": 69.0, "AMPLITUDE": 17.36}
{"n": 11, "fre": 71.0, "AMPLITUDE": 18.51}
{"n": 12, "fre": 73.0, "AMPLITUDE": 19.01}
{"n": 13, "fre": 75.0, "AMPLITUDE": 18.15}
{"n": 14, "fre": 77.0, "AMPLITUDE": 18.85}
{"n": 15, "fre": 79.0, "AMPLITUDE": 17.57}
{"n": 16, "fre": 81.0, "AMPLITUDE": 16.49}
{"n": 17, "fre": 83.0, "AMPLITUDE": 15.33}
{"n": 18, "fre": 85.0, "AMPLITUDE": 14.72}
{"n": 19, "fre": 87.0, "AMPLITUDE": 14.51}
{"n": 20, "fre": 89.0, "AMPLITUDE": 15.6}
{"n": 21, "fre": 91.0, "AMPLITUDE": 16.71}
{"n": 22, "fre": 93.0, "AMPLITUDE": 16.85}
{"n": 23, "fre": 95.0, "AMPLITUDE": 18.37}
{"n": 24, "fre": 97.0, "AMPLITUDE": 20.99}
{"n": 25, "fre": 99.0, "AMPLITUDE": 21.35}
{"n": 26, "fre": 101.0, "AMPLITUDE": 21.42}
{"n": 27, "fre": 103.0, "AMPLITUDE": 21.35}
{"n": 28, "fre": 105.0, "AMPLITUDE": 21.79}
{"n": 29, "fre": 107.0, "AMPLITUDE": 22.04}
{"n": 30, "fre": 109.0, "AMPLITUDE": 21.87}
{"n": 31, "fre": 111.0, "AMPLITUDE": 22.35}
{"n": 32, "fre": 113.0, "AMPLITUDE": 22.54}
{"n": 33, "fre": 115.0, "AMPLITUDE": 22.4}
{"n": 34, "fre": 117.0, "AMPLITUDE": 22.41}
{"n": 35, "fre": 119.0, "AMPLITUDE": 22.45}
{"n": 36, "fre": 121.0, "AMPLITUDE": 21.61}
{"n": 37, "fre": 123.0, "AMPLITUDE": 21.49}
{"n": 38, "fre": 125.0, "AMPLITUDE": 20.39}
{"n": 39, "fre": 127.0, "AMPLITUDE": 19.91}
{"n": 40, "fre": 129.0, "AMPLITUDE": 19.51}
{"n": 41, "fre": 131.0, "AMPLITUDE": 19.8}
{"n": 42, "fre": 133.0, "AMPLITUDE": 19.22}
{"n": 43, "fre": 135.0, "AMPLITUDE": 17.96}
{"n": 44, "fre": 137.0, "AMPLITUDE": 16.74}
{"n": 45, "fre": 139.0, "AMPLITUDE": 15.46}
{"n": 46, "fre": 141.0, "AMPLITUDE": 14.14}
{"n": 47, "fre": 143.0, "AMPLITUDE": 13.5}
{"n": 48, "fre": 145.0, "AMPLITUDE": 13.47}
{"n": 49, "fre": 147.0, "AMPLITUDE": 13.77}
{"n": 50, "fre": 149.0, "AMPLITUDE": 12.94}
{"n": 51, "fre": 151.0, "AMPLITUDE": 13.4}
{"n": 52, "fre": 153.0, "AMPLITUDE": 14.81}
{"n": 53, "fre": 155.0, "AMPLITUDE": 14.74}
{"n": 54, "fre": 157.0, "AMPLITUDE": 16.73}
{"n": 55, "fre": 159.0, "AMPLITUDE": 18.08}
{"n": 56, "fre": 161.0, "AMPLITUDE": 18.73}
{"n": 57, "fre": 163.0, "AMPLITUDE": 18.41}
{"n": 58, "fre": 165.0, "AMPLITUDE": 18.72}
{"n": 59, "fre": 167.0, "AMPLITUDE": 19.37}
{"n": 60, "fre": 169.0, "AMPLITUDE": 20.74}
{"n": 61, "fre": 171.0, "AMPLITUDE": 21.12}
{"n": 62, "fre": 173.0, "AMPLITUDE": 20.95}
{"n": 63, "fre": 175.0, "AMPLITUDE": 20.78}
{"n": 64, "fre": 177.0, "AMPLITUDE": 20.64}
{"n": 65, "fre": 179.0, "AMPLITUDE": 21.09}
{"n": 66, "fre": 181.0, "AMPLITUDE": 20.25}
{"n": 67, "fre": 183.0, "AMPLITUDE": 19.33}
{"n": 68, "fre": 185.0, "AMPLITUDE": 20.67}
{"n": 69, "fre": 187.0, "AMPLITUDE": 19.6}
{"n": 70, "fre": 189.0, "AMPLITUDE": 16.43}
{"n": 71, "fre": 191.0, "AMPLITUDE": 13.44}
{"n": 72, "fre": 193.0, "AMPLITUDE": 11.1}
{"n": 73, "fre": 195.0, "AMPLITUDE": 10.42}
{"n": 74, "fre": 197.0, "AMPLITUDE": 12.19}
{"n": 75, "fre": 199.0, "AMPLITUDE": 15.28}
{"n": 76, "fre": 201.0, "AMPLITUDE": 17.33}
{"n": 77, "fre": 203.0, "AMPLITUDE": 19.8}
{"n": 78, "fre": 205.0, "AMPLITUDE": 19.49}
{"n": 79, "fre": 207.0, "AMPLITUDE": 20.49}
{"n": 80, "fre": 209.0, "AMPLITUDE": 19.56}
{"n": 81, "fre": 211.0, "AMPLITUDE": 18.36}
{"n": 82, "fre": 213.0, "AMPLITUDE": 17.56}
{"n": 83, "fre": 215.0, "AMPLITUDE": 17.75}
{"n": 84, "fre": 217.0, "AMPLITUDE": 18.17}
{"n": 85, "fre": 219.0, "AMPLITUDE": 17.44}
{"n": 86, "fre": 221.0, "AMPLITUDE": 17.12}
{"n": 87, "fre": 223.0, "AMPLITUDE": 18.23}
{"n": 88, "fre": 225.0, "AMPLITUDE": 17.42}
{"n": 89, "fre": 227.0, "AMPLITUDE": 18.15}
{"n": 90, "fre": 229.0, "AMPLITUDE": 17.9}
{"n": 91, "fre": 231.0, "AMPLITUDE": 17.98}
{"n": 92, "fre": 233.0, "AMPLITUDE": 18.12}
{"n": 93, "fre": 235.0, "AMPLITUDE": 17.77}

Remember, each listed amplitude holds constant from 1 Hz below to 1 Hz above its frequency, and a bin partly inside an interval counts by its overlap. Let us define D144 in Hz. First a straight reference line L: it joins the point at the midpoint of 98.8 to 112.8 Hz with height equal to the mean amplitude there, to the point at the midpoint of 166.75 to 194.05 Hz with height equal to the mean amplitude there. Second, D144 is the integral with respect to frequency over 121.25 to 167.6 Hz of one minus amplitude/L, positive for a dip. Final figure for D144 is 7.45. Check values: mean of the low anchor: 21.8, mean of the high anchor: 18.9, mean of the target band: 17.1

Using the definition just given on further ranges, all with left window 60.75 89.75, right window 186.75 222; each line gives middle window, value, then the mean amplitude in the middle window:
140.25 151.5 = 2.01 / 13.5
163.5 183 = -4.38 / 20.3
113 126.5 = -4.46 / 21.8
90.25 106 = -3.49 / 19.9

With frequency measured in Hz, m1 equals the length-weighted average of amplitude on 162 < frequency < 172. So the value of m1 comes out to 19.7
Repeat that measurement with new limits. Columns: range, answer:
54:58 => 16.3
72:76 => 18.6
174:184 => 20.4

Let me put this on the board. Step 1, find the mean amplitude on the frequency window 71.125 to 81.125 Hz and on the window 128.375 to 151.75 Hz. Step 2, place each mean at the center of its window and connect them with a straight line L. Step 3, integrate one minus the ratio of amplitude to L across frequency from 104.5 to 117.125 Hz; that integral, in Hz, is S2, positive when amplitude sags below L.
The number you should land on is -4.0 Hz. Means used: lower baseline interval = 18.2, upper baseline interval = 15.8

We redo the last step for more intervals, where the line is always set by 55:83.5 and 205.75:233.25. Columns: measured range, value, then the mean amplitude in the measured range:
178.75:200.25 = 1.9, 16.2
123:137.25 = -2.0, 19.4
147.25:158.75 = 1.7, 14.7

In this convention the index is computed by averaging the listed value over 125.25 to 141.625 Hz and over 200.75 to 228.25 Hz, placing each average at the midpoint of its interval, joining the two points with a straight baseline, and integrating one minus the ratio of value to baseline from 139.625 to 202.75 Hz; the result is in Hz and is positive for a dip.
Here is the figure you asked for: 4.6 Hz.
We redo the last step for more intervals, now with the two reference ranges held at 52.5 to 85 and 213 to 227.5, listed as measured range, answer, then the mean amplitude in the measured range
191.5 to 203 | 2.4 Hz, 13.8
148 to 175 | -0.8 Hz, 17.7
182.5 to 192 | -0.2 Hz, 17.8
